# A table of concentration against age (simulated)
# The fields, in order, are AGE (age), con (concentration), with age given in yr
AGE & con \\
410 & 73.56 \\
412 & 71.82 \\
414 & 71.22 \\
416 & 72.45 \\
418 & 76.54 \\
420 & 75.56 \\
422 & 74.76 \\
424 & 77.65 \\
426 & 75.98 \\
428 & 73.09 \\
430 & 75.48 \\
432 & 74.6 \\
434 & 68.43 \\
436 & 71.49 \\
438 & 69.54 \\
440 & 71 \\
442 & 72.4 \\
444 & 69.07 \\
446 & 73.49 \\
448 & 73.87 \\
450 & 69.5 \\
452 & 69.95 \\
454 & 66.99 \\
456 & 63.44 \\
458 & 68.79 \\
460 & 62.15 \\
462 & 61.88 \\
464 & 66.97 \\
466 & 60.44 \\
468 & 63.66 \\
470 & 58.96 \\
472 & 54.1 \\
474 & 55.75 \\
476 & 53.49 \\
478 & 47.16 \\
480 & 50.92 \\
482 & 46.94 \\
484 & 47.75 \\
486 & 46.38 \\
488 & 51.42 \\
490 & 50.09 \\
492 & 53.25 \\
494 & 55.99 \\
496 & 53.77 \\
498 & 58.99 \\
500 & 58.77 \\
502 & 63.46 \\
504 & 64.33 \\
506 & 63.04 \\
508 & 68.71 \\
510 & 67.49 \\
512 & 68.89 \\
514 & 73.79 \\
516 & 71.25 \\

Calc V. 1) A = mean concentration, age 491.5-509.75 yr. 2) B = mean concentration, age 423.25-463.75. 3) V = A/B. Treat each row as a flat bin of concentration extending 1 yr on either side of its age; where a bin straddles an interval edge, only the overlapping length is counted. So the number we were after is 0.86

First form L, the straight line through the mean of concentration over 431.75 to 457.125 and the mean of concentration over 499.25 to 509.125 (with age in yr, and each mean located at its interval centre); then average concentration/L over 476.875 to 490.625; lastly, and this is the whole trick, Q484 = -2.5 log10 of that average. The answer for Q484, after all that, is 0.330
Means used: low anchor 70.2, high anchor 63.8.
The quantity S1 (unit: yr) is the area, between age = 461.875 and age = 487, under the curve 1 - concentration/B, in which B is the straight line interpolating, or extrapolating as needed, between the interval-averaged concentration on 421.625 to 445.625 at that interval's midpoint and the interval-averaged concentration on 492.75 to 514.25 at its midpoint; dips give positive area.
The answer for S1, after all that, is 4.64 yr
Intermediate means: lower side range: 72.8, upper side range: 62.9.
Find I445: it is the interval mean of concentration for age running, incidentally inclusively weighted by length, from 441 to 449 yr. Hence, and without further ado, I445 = 72.2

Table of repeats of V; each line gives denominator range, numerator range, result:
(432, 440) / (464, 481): 0.80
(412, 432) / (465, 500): 0.72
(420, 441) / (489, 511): 0.82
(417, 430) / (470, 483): 0.69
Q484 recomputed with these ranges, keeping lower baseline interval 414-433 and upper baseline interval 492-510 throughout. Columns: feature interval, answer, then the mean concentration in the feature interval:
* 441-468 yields 0.029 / 67.5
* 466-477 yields 0.154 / 57.5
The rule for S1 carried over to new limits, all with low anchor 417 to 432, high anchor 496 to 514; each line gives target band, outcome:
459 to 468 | 0.9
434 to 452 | 0.5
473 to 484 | 2.8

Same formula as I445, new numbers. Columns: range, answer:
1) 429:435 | 72.8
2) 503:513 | 66.5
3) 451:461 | 66.3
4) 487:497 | 52.9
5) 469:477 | 55.6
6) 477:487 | 47.8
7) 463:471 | 62.5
